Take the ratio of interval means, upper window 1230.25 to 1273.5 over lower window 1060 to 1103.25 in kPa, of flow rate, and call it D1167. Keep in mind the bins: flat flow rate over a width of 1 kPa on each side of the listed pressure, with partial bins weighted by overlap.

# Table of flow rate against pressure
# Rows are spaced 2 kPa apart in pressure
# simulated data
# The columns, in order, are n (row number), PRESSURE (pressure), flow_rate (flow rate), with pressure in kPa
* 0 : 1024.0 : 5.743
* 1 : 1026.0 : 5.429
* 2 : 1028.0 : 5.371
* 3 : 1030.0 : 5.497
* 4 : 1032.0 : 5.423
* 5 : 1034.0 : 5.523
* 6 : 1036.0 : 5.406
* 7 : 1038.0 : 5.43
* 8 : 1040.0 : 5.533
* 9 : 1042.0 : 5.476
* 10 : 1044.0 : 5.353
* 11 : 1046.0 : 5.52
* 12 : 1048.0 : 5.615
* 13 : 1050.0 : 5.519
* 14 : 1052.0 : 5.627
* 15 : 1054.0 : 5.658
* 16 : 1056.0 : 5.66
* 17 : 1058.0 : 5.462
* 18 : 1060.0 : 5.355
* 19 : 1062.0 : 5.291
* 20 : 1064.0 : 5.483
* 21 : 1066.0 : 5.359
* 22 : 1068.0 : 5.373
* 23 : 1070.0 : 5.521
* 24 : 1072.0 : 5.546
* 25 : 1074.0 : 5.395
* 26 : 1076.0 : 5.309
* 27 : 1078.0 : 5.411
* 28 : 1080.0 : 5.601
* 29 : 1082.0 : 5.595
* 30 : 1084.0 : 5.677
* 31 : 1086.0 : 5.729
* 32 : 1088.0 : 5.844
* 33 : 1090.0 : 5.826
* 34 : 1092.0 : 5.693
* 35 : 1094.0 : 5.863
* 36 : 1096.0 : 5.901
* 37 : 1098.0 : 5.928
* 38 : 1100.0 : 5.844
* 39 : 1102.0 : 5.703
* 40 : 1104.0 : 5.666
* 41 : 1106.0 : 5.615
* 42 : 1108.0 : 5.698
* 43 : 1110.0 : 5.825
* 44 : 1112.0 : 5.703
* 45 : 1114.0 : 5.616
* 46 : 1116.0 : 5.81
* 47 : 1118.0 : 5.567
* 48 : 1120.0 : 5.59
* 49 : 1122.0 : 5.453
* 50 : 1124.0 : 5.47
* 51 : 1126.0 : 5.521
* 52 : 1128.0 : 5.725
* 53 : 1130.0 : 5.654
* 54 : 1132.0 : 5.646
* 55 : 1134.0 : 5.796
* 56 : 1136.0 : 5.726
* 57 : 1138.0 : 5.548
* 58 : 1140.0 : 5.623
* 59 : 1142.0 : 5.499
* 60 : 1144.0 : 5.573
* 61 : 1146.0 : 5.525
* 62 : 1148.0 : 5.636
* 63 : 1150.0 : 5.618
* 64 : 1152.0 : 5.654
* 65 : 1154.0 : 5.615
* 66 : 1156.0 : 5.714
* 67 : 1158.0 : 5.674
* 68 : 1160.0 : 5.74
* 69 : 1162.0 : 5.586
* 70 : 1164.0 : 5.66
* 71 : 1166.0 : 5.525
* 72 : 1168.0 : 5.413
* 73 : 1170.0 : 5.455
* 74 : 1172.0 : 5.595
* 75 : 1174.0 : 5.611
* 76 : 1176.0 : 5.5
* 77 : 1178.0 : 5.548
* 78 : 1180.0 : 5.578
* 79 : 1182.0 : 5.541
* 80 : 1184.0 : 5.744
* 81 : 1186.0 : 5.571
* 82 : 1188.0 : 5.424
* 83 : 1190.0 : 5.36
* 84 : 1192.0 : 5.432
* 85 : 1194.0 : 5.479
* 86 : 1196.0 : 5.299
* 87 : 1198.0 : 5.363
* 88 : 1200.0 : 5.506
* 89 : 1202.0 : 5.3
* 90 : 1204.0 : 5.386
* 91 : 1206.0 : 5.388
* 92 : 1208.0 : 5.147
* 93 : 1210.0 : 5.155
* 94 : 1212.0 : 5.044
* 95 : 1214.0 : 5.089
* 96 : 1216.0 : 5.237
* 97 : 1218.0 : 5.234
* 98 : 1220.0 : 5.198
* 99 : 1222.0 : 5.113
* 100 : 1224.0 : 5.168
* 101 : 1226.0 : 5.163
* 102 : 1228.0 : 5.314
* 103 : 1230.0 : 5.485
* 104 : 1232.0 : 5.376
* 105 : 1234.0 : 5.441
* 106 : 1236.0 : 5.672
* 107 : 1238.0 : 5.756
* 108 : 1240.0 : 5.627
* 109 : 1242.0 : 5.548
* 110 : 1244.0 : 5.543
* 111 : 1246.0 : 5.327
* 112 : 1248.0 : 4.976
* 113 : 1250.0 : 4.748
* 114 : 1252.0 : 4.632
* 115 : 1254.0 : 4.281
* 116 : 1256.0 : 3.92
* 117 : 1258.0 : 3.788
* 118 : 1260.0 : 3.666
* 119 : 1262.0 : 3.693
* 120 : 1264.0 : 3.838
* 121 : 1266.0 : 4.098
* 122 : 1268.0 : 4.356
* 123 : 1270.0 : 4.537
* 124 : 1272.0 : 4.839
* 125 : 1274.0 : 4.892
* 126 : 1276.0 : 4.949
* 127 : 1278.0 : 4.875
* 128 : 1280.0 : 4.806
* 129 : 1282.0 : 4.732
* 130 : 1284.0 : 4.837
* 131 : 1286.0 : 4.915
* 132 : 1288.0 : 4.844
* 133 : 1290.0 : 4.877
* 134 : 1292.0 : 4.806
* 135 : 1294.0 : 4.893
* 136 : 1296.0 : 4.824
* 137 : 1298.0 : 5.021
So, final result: 0.8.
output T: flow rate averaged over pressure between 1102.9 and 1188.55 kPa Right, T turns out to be 5.61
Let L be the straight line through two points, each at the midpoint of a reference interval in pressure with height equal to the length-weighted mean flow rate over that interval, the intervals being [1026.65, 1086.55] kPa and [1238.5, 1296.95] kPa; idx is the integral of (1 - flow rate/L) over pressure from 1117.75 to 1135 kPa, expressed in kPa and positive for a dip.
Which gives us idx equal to -1.3 kPa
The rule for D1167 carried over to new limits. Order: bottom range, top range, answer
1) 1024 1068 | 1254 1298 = 0.83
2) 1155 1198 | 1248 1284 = 0.80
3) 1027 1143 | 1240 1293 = 0.83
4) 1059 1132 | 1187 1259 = 0.92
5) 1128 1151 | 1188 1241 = 0.95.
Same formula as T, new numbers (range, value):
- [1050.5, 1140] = 5.62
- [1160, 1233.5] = 5.39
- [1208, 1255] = 5.22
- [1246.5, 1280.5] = 4.41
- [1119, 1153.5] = 5.6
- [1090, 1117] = 5.76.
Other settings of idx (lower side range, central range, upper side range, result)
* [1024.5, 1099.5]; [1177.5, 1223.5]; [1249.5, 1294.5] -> -4.6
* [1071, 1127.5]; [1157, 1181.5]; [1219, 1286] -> -1.3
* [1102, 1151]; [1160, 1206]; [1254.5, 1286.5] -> -3.1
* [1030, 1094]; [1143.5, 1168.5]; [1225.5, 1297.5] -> -2.0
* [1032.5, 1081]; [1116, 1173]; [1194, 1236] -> -2.5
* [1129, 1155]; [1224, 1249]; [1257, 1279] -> -4.2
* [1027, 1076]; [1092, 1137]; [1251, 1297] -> -4.3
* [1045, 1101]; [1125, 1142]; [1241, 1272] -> -1.4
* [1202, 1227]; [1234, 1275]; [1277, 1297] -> 2.5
